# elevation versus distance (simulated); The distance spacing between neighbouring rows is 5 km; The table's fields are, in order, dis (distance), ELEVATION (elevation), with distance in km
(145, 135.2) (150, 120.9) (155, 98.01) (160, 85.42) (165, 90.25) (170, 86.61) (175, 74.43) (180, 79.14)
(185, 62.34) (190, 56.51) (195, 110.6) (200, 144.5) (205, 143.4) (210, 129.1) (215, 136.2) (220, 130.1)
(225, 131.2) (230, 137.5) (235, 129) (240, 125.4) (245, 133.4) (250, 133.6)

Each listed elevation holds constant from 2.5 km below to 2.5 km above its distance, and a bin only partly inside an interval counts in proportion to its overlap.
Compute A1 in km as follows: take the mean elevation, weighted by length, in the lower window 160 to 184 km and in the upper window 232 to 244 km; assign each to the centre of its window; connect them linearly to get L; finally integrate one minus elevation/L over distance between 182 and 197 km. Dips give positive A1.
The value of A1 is 3.0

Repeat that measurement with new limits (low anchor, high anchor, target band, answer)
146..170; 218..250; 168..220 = 5.43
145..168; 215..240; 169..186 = 5.37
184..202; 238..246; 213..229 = -2.62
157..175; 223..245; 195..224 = -4.97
